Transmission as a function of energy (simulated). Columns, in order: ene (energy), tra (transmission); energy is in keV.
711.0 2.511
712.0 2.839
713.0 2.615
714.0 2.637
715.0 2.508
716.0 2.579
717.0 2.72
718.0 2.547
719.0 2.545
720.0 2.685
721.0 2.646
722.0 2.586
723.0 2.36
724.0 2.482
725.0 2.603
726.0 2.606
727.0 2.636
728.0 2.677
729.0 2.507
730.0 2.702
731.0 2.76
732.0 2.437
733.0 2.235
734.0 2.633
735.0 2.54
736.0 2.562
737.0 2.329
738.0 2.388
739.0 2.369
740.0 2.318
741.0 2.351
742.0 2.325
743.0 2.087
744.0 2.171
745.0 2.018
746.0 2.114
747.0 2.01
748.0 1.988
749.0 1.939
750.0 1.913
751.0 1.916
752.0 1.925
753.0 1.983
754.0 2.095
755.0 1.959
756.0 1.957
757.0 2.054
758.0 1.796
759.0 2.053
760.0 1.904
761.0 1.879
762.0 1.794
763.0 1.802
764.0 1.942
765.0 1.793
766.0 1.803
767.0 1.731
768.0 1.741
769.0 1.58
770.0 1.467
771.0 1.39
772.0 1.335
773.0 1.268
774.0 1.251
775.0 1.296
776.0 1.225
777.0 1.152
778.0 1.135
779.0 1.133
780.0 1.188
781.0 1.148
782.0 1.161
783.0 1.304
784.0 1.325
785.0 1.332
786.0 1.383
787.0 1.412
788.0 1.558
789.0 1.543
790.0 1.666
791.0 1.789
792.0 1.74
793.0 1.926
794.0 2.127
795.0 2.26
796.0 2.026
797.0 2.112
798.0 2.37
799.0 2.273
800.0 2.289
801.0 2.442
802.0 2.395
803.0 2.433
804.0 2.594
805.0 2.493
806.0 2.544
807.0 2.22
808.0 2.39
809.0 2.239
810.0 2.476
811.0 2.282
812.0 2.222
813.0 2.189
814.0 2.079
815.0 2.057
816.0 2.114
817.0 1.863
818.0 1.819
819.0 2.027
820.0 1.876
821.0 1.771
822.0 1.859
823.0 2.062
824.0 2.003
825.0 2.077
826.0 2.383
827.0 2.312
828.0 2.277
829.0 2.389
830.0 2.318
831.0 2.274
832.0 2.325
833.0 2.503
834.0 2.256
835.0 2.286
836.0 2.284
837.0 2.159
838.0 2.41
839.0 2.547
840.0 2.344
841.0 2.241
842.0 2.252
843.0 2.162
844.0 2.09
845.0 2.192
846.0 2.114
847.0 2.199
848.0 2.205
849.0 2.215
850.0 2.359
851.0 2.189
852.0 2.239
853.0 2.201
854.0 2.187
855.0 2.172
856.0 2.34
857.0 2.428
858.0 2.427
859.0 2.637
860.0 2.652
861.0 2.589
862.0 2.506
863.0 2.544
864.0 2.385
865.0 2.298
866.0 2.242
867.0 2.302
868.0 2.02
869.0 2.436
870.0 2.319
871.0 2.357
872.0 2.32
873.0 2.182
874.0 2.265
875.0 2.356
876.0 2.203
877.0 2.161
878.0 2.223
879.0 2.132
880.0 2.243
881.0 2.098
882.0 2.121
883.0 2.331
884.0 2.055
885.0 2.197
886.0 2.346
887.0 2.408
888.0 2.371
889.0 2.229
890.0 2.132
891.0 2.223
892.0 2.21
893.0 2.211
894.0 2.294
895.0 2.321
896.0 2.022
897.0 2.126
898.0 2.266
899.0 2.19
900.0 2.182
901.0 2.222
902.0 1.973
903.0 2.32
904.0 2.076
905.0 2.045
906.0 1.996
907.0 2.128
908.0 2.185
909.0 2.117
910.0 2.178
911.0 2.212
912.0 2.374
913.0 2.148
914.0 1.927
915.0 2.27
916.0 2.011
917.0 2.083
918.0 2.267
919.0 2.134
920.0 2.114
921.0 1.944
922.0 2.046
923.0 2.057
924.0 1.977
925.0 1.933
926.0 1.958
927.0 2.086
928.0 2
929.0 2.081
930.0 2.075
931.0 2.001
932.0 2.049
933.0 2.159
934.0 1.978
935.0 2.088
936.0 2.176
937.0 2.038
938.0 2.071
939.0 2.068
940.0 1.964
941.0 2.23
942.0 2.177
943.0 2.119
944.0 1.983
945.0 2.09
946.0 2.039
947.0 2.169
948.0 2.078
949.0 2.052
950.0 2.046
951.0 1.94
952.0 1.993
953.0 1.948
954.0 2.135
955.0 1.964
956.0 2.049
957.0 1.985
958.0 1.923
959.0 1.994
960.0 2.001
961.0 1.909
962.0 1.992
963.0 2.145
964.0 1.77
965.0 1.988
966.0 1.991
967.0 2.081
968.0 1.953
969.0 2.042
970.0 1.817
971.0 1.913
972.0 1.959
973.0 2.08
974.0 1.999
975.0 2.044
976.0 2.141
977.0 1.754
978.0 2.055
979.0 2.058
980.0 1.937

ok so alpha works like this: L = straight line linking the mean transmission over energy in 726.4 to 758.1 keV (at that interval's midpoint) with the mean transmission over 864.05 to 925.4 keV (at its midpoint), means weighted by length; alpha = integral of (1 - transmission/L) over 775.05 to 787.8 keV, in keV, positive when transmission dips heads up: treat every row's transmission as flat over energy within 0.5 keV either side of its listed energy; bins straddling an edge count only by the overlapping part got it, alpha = 5.60 keV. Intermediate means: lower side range 2.25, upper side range 2.18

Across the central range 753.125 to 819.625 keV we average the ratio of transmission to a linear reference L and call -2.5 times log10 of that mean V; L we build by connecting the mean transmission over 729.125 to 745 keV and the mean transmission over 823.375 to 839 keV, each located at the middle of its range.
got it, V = 0.26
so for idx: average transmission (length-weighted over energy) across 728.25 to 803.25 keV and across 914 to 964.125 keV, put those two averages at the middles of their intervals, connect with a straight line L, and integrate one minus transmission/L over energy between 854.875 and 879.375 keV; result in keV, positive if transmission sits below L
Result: -4.4 keV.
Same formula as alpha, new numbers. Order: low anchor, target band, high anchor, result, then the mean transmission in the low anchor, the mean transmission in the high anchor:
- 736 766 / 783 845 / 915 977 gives -2.28 keV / 2.05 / 2.03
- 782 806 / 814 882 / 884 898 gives -4.41 keV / 1.94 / 2.23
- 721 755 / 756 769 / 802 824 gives 2.41 keV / 2.32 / 2.17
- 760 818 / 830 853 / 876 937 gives -3.55 keV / 1.82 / 2.14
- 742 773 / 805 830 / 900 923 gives -2.40 keV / 1.87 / 2.13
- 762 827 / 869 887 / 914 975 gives -2.67 keV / 1.85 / 2.04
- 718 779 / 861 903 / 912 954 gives -3.75 keV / 2.06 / 2.07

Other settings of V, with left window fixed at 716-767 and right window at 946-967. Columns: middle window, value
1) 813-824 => 0.10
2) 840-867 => -0.09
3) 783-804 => 0.14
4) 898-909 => -0.04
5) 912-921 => -0.04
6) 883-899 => -0.08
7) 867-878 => -0.08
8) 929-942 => -0.03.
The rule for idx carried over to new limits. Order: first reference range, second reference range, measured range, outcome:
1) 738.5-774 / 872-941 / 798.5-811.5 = -2.7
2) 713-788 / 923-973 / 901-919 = -1.0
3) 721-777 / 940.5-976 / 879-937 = -3.1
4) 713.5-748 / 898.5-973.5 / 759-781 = 8.0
